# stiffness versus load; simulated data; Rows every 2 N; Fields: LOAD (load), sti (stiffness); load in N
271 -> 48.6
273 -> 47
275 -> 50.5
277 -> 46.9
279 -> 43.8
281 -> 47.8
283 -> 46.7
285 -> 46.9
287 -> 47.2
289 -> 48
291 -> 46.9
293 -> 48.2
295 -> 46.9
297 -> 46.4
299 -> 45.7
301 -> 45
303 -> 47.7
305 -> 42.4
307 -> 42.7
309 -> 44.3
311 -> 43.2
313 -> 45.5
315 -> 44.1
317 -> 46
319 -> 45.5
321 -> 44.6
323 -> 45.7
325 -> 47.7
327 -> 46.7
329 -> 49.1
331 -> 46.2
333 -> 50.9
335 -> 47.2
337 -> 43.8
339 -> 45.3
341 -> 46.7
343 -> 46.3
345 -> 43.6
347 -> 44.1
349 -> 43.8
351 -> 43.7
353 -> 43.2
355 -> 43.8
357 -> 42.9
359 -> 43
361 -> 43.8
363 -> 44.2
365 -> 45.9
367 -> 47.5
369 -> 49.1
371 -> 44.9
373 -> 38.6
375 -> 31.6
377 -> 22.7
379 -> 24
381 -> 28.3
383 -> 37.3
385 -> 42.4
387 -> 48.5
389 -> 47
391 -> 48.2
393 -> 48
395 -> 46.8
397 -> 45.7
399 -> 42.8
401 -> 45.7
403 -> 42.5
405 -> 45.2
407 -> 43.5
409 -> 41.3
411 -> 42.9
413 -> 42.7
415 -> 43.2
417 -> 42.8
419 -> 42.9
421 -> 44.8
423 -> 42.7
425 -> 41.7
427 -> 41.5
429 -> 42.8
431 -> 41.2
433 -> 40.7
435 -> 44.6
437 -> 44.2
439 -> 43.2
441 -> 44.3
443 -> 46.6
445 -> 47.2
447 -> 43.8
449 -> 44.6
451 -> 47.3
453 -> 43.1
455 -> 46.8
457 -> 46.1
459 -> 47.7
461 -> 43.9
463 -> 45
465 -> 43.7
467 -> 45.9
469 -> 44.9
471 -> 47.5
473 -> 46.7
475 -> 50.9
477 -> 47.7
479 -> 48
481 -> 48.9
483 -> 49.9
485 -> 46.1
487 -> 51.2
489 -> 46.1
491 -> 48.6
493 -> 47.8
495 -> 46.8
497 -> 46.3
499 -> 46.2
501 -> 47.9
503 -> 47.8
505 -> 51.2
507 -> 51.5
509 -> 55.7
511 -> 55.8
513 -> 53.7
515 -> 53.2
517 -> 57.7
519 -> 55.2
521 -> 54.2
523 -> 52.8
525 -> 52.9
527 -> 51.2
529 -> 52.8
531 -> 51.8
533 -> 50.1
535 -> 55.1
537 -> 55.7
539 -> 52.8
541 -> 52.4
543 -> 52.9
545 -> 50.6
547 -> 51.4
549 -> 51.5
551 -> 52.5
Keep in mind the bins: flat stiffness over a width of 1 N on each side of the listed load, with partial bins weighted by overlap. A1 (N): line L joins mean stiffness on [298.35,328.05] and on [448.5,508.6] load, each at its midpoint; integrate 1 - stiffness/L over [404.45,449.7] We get 3.2 N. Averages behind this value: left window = 45.1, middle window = 43.4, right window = 47.3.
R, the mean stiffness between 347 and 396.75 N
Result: 41.7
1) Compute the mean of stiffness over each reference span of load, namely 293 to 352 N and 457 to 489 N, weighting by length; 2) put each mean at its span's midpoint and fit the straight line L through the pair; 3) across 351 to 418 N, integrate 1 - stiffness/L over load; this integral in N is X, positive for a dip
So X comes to 5.9 N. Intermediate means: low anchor 45.6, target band 42.1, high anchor 47.1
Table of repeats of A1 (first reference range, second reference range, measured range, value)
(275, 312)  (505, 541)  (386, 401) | 0.8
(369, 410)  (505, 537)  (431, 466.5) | 1.4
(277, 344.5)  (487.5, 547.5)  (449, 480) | 2.4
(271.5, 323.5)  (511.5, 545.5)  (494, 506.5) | 1.1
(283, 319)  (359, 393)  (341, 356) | -0.6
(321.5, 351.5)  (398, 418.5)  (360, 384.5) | 3.5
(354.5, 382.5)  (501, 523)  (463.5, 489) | 1.2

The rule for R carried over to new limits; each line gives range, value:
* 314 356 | 45.6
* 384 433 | 44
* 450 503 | 47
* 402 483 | 44.7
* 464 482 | 47.1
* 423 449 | 43.5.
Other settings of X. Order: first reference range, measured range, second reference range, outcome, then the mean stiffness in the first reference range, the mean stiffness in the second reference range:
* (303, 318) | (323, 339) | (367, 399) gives -1.45 N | 44.3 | 40.5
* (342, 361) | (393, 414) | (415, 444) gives -0.35 N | 43.8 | 43.1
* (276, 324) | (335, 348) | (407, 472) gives 0.04 N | 45.8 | 44.1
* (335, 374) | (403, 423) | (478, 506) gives 1.23 N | 44.5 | 48.1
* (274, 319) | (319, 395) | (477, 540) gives 6.58 N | 46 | 51.1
